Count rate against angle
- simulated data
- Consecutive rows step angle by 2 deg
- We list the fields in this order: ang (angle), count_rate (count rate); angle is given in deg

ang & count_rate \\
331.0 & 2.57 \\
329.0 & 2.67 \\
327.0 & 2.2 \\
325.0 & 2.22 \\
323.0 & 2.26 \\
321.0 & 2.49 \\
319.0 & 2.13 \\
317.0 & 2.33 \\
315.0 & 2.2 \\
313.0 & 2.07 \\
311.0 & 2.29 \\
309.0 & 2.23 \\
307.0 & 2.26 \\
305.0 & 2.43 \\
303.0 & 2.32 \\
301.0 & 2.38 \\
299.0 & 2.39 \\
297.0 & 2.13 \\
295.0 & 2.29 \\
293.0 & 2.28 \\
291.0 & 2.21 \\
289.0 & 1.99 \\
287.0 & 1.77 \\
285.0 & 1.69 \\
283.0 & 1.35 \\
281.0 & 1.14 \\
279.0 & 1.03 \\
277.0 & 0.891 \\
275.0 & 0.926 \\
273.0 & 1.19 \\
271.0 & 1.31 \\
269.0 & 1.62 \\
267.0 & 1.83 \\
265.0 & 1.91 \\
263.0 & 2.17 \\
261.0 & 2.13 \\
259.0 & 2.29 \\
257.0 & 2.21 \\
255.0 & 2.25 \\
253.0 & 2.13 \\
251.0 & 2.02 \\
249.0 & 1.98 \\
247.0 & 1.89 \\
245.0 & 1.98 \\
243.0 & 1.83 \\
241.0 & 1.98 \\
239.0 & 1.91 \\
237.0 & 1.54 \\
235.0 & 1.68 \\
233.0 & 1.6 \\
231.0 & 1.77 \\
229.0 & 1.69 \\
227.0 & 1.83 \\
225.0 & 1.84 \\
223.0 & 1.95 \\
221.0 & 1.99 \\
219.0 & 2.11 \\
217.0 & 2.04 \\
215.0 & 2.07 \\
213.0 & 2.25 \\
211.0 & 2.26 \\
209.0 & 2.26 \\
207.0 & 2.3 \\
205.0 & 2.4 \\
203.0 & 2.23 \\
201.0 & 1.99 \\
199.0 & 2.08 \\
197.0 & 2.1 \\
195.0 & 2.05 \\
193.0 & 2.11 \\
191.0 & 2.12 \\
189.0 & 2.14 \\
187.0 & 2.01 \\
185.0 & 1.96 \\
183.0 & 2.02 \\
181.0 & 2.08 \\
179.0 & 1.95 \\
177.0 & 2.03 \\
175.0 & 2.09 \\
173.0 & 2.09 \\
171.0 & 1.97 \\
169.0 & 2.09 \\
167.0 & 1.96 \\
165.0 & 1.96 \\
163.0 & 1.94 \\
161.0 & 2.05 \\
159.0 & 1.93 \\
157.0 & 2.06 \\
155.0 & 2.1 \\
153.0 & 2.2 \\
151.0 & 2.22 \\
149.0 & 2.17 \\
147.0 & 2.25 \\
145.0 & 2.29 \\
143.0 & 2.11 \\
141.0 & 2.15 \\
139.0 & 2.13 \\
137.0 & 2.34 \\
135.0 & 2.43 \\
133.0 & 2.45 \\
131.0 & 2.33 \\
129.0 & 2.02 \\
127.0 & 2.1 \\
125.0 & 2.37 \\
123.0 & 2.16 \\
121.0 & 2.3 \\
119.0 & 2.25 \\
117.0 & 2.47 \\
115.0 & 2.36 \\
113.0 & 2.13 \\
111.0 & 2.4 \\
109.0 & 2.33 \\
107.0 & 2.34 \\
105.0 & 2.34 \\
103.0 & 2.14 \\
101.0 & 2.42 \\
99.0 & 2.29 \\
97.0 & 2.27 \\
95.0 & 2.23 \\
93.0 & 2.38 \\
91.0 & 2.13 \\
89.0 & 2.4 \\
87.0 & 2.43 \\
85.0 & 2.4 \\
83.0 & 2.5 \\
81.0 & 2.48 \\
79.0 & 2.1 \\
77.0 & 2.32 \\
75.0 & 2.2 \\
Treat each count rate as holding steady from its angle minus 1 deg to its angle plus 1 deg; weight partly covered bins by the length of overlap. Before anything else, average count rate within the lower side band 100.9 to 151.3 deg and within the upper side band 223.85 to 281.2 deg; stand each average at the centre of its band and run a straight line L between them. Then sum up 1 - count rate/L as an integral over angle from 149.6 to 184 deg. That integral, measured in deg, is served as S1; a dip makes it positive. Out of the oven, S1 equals 0.92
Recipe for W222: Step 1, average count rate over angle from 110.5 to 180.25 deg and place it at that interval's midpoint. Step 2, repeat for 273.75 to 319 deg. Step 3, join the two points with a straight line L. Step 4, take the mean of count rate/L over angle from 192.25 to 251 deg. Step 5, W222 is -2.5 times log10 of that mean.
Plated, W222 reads 0.03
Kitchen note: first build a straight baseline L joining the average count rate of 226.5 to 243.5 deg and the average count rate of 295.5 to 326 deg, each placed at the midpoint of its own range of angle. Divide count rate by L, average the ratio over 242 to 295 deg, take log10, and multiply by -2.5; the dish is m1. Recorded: 0.11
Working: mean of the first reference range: 1.75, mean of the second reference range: 2.28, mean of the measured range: 1.78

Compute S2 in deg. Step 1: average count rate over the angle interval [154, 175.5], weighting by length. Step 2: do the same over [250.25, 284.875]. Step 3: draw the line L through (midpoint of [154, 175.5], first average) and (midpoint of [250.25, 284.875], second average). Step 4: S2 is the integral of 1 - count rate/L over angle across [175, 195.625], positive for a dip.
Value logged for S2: -1.1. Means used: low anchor 2.02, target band 2.05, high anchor 1.67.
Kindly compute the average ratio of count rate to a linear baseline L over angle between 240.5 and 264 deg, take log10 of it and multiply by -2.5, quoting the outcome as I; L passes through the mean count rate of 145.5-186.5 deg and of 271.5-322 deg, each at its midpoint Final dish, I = -0.054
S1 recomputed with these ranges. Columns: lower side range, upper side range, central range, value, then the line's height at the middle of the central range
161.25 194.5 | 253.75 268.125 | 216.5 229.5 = 0.9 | 2.07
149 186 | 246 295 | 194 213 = -2.4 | 1.95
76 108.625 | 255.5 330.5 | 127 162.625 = 0.8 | 2.23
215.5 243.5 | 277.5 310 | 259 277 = 2.7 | 1.92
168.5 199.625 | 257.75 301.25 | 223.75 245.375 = 1.3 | 1.9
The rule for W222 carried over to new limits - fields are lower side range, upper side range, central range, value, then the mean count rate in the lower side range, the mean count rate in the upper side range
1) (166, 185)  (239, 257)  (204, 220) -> -0.10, 2.03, 2.01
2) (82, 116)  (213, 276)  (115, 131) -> 0.00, 2.32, 1.87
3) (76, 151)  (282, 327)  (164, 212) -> 0.07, 2.29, 2.17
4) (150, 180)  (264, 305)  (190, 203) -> -0.07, 2.04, 1.75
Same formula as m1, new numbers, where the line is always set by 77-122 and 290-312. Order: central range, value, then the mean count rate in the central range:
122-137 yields 0.02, 2.27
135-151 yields 0.05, 2.22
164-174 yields 0.15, 2.01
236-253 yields 0.20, 1.91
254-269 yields 0.11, 2.08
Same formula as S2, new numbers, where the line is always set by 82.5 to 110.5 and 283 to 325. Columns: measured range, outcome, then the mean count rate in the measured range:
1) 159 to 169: 1.3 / 1.98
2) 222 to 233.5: 2.3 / 1.79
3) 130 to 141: -0.1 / 2.32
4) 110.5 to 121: 0.0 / 2.32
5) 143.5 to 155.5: 0.4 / 2.21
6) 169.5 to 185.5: 1.7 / 2.03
